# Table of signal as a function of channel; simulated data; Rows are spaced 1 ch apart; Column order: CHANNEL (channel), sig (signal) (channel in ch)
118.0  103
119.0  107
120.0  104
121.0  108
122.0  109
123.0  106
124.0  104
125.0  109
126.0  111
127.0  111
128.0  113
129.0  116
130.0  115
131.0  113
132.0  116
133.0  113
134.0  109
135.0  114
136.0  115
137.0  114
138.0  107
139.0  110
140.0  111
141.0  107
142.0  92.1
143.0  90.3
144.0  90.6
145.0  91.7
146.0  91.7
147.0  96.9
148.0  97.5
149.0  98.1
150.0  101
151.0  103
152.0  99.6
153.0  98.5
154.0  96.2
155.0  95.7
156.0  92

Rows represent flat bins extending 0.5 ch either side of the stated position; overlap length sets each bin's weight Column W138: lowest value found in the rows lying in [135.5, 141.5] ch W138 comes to 107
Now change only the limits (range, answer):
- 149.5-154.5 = 96.2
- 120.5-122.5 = 108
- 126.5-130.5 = 111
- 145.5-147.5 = 91.7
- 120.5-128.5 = 104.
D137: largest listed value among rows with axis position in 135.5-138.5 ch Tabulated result 115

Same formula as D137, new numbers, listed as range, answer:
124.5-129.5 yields 116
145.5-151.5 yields 103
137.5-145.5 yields 111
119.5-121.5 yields 108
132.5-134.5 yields 113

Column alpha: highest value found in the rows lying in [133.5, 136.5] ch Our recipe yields 115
